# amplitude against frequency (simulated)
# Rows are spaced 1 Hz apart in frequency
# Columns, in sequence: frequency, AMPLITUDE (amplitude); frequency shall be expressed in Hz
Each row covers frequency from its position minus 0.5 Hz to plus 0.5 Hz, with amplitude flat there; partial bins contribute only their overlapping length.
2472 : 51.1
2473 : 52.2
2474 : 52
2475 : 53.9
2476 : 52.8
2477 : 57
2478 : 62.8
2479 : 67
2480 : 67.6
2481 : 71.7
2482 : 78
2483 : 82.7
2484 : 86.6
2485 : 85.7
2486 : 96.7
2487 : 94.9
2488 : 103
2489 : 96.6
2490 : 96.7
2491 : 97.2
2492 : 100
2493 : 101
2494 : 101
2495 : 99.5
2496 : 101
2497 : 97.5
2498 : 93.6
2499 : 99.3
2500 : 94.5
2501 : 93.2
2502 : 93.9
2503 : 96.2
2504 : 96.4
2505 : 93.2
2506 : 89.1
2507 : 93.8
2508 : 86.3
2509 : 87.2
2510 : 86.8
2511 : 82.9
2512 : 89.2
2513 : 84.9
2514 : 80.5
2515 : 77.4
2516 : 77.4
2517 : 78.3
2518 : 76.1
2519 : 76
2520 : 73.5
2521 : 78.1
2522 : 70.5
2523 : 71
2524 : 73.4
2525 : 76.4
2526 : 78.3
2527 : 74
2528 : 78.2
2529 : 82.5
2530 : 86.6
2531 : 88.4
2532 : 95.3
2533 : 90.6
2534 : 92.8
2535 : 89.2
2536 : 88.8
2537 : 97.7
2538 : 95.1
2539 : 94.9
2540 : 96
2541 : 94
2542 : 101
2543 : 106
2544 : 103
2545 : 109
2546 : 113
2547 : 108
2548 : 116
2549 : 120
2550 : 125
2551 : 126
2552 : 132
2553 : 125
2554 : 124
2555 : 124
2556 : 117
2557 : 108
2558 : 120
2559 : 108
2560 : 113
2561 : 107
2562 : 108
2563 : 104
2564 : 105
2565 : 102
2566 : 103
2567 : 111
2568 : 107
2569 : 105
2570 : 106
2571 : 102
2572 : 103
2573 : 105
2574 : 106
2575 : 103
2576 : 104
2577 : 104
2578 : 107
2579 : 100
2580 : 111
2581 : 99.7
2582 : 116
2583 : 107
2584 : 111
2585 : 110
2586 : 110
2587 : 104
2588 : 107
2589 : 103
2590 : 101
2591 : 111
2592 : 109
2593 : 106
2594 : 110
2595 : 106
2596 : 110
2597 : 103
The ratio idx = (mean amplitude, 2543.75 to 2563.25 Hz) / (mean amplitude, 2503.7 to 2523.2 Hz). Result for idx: 1.4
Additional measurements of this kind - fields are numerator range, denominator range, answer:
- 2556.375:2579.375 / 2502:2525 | 1.28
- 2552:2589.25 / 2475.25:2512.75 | 1.23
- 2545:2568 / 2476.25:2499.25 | 1.30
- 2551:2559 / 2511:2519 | 1.50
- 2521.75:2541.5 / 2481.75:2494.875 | 0.91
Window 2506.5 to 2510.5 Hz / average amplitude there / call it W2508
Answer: 88.5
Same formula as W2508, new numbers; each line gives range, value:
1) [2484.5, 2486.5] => 91.2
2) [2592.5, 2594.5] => 108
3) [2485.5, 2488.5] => 98.2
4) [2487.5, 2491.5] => 98.4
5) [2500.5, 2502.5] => 93.6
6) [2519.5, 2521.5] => 75.8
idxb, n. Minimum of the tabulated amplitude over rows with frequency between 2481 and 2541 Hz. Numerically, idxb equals 70.5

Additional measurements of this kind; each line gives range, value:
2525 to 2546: 74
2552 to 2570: 102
